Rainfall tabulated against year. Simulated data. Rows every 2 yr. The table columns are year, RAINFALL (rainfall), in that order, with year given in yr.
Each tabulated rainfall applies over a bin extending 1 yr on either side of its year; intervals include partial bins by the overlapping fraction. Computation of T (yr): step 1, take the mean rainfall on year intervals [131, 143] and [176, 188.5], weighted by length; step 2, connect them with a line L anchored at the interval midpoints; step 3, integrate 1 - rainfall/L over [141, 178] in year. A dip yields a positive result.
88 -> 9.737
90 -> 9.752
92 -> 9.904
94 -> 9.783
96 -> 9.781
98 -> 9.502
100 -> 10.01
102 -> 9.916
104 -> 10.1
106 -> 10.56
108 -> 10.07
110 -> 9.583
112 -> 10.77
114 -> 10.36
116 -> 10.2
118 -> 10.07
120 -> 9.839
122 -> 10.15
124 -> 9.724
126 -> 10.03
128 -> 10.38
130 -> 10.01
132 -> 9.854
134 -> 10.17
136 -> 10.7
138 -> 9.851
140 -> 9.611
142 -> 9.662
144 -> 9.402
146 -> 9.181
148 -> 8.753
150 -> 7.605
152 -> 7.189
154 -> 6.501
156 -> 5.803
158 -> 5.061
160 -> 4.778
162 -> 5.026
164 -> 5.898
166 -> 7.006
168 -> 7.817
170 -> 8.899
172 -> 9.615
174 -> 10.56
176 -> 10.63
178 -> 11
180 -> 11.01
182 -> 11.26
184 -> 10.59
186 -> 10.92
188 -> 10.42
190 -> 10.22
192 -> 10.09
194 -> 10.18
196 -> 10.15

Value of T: 9.20 yr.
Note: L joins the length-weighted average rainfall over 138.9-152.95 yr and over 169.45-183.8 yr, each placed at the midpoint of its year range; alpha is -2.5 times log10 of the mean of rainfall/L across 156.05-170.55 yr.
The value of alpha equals 0.49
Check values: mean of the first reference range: 8.79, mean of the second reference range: 10.5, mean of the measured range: 6.24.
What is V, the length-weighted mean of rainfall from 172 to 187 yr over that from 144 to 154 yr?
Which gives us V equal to 1.32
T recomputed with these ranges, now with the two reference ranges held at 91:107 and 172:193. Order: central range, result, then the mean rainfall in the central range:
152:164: 5.5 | 5.62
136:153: 2.1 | 9.01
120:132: 0.2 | 10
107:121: -0.1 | 10.1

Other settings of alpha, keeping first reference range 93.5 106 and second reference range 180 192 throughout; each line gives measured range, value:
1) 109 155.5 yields 0.074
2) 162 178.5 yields 0.216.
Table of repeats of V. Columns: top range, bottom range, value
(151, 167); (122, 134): 0.59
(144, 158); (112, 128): 0.74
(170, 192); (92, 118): 1.05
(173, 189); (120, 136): 1.07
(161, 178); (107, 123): 0.82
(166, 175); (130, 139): 0.89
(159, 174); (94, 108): 0.73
